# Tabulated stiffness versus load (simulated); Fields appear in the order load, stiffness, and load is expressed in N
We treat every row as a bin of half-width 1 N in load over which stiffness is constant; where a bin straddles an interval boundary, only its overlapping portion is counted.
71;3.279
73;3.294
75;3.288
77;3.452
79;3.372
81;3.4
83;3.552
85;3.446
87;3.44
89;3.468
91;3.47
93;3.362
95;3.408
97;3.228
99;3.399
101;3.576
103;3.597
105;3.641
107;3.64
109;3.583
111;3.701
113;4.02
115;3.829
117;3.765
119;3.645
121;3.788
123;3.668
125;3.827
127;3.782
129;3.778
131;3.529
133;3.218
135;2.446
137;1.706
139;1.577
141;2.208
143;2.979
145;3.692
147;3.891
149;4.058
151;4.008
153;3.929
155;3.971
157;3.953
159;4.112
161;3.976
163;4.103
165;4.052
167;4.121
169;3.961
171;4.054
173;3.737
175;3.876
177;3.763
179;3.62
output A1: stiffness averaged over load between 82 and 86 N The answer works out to 3.5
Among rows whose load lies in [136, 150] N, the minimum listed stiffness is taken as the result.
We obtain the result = 1.577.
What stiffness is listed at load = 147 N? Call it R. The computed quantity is 3.891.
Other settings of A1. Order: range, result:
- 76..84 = 3.44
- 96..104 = 3.45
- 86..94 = 3.44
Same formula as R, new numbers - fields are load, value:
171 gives 4.054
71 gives 3.279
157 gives 3.953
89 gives 3.468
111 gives 3.701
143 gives 2.979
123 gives 3.668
